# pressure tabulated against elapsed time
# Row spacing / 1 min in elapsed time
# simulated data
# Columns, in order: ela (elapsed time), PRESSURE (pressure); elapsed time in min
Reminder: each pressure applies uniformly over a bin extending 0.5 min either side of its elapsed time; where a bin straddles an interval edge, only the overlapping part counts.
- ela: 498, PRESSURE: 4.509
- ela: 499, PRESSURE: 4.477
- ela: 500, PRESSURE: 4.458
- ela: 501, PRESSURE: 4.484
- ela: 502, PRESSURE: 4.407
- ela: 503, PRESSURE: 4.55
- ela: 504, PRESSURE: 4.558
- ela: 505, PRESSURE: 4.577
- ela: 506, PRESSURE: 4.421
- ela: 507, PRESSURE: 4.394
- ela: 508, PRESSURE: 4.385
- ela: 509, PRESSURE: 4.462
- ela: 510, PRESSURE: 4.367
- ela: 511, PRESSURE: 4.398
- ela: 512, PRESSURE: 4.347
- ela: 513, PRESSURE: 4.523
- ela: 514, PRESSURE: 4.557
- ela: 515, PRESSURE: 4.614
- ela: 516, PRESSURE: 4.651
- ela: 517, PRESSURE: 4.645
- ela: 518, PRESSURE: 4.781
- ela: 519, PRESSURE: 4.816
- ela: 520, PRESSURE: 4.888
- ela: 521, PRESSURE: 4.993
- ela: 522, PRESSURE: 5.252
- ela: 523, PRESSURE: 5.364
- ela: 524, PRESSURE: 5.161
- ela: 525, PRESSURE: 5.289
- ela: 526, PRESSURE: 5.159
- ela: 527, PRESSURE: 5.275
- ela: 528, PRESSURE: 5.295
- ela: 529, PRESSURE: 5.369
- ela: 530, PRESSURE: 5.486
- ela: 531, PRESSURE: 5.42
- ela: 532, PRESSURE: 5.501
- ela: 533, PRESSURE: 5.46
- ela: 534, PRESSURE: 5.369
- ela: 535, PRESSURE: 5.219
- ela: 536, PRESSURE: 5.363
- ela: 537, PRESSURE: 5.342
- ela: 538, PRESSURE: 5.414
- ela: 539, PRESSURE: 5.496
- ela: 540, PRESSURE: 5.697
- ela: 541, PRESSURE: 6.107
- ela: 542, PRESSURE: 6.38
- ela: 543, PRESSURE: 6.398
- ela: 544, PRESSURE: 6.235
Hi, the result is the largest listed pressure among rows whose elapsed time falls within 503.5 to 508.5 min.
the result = 4.577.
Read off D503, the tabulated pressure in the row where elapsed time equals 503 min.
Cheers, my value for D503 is 4.55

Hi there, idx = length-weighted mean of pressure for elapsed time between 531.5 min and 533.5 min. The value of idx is 5.48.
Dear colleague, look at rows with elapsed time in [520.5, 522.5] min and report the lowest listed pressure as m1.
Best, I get 4.993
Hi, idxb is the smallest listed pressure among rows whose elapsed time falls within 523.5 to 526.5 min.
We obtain 5.159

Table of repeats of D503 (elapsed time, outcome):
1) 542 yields 6.38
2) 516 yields 4.651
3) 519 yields 4.816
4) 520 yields 4.888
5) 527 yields 5.275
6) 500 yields 4.458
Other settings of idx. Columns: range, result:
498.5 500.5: 4.47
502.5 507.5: 4.5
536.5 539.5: 5.42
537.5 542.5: 5.82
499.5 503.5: 4.47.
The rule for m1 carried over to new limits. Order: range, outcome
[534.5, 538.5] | 5.219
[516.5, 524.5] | 4.645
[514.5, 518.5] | 4.614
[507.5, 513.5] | 4.347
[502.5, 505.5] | 4.55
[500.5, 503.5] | 4.407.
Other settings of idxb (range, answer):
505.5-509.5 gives 4.385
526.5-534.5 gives 5.275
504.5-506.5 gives 4.421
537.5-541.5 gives 5.414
